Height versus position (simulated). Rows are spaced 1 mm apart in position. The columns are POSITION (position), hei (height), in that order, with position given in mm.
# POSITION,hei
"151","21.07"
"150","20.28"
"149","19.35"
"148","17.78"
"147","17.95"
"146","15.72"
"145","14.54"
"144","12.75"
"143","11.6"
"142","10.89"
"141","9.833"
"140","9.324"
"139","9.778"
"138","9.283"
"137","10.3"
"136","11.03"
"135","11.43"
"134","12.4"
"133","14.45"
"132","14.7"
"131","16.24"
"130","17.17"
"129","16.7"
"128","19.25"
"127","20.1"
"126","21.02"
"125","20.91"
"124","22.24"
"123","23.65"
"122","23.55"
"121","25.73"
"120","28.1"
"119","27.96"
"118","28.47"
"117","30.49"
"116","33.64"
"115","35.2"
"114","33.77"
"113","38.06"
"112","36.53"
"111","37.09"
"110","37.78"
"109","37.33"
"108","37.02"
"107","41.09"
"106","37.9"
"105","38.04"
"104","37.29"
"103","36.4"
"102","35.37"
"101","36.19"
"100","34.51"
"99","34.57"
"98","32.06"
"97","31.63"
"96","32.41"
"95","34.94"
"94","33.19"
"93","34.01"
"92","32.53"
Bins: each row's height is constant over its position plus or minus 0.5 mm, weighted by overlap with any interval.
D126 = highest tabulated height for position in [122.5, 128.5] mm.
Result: 23.65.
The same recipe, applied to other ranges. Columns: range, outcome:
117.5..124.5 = 28.47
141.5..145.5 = 14.54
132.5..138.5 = 14.45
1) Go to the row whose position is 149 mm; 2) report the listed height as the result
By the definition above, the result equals 19.35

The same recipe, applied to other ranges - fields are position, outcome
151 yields 21.07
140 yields 9.324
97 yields 31.63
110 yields 37.78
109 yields 37.33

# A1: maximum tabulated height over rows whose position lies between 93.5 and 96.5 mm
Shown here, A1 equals 34.94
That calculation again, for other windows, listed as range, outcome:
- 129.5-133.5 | 17.17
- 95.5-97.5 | 32.41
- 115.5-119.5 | 33.64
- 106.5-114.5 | 41.09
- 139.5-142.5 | 10.89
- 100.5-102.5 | 36.19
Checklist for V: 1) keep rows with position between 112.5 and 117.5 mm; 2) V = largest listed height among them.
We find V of 38.06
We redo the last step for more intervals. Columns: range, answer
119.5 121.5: 28.1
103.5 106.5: 38.04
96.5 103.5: 36.4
